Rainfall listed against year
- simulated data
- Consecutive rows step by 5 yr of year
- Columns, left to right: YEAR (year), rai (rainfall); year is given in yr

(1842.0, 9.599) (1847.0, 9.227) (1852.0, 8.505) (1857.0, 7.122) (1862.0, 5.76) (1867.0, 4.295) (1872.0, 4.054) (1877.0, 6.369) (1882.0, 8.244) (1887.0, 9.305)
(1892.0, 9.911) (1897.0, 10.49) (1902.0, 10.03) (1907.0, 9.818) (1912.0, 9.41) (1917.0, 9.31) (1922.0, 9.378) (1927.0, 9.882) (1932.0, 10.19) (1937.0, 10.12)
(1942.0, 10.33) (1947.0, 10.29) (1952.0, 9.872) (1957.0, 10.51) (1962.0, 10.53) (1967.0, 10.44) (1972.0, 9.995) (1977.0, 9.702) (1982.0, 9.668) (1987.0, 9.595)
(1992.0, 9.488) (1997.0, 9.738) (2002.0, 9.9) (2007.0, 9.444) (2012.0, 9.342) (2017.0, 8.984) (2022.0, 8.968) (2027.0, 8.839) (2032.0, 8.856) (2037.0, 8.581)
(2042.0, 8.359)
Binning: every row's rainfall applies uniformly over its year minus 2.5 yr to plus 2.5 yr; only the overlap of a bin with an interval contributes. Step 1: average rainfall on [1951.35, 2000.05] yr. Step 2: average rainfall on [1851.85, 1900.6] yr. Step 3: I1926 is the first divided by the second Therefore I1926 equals 1.3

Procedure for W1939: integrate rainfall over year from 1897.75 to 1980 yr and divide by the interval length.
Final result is 10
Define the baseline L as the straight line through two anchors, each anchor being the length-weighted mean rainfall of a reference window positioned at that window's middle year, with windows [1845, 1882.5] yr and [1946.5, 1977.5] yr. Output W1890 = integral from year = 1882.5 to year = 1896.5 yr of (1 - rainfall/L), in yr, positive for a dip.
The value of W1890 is -3.71 yr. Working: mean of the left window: 6.58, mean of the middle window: 9.54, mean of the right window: 10.2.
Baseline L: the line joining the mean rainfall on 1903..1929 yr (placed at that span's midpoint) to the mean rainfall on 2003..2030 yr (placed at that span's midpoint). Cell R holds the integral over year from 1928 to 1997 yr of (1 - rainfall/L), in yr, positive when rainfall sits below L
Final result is -4.83 yr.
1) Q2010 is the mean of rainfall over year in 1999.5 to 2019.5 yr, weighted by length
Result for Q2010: 9.42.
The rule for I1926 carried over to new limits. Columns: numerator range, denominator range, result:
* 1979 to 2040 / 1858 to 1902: 1.25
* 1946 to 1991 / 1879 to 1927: 1.05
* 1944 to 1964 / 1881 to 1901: 1.07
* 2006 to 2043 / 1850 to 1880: 1.48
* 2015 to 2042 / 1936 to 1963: 0.86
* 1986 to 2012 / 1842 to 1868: 1.30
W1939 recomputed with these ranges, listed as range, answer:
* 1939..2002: 10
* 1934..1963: 10.3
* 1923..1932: 9.88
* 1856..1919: 8.02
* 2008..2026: 9.11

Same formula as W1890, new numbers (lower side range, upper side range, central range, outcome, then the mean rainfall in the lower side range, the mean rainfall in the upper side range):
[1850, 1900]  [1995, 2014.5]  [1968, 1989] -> -1.5 yr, 7.42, 9.6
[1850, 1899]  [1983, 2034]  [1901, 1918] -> -3.8 yr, 7.36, 9.33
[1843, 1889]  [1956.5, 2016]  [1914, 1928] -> -2.0 yr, 7.05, 9.82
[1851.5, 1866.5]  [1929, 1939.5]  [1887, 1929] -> -4.3 yr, 6.57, 10.1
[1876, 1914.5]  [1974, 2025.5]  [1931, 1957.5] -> -2.3 yr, 9.31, 9.48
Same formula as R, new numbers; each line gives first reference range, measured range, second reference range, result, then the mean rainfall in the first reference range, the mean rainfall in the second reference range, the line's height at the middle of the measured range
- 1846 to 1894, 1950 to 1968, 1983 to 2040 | -3.93 yr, 7.19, 9.25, 8.49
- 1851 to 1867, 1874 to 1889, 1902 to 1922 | 0.13 yr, 6.56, 9.56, 7.83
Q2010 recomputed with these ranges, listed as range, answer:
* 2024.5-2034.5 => 8.85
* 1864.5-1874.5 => 4.17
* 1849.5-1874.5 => 5.95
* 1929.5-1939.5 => 10.2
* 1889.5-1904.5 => 10.1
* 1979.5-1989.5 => 9.63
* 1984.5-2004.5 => 9.68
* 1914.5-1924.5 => 9.34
